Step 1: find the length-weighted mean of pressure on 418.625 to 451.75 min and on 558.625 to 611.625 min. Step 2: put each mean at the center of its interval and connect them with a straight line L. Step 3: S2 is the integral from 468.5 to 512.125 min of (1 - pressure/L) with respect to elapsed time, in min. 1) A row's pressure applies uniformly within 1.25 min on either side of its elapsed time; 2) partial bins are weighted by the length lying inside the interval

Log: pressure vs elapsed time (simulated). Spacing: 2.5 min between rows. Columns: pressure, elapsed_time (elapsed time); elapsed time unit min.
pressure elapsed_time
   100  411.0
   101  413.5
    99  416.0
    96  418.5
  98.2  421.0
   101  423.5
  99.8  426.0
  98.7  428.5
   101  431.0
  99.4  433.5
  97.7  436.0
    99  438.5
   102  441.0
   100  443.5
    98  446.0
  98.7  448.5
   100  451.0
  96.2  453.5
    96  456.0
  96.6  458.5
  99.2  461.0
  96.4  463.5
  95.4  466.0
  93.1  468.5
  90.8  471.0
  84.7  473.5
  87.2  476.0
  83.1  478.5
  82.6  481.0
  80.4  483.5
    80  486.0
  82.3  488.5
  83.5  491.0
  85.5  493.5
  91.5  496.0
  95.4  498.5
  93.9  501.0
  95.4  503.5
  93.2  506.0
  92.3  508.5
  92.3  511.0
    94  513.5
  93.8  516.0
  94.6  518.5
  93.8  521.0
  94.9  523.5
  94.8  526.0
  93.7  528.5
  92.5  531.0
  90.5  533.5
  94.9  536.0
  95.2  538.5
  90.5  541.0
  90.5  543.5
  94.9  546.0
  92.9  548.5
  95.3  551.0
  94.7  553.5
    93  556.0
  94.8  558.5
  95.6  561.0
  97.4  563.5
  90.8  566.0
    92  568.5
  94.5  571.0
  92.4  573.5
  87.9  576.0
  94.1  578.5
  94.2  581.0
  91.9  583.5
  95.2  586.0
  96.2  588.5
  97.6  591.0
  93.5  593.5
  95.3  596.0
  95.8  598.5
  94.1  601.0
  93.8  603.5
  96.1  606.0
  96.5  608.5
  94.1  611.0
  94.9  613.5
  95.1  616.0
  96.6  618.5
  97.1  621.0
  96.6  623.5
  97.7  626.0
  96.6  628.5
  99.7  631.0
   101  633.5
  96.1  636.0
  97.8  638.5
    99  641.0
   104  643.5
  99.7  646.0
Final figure 4.2 min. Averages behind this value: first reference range 99.4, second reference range 94.3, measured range 88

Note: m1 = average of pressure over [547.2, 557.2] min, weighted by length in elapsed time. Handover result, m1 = 94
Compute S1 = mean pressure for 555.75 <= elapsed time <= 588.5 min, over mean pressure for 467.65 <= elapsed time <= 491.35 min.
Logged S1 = 1.1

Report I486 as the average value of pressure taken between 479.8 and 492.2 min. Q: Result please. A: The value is 81.7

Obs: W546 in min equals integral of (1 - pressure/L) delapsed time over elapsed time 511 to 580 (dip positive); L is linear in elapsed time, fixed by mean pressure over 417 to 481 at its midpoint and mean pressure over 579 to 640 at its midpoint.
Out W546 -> 1.8 min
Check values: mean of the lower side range 96.1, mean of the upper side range 96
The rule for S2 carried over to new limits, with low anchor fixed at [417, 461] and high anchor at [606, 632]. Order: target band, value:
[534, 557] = 0.9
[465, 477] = 1.0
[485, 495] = 1.5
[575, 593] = 0.5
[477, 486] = 1.5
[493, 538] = 2.0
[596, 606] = 0.2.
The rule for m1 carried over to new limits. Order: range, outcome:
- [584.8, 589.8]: 95.7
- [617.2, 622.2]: 96.8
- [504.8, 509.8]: 92.7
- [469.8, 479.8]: 86.4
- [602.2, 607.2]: 94.9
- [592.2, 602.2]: 94.7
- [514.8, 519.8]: 94.2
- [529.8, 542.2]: 92.7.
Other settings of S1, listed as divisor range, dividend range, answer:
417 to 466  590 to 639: 0.98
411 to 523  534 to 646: 1.01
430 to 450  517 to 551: 0.94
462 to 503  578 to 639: 1.09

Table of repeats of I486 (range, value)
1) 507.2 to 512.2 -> 92.3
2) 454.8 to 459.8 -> 96.3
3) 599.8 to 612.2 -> 94.9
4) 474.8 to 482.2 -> 84.3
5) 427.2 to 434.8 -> 99.7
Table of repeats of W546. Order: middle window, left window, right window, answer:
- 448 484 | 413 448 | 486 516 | 1.1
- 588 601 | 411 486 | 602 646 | 0.2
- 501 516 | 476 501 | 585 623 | -1.1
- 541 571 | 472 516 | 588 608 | -0.4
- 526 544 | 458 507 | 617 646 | 0.0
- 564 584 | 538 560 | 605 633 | 0.5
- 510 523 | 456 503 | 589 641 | -0.4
